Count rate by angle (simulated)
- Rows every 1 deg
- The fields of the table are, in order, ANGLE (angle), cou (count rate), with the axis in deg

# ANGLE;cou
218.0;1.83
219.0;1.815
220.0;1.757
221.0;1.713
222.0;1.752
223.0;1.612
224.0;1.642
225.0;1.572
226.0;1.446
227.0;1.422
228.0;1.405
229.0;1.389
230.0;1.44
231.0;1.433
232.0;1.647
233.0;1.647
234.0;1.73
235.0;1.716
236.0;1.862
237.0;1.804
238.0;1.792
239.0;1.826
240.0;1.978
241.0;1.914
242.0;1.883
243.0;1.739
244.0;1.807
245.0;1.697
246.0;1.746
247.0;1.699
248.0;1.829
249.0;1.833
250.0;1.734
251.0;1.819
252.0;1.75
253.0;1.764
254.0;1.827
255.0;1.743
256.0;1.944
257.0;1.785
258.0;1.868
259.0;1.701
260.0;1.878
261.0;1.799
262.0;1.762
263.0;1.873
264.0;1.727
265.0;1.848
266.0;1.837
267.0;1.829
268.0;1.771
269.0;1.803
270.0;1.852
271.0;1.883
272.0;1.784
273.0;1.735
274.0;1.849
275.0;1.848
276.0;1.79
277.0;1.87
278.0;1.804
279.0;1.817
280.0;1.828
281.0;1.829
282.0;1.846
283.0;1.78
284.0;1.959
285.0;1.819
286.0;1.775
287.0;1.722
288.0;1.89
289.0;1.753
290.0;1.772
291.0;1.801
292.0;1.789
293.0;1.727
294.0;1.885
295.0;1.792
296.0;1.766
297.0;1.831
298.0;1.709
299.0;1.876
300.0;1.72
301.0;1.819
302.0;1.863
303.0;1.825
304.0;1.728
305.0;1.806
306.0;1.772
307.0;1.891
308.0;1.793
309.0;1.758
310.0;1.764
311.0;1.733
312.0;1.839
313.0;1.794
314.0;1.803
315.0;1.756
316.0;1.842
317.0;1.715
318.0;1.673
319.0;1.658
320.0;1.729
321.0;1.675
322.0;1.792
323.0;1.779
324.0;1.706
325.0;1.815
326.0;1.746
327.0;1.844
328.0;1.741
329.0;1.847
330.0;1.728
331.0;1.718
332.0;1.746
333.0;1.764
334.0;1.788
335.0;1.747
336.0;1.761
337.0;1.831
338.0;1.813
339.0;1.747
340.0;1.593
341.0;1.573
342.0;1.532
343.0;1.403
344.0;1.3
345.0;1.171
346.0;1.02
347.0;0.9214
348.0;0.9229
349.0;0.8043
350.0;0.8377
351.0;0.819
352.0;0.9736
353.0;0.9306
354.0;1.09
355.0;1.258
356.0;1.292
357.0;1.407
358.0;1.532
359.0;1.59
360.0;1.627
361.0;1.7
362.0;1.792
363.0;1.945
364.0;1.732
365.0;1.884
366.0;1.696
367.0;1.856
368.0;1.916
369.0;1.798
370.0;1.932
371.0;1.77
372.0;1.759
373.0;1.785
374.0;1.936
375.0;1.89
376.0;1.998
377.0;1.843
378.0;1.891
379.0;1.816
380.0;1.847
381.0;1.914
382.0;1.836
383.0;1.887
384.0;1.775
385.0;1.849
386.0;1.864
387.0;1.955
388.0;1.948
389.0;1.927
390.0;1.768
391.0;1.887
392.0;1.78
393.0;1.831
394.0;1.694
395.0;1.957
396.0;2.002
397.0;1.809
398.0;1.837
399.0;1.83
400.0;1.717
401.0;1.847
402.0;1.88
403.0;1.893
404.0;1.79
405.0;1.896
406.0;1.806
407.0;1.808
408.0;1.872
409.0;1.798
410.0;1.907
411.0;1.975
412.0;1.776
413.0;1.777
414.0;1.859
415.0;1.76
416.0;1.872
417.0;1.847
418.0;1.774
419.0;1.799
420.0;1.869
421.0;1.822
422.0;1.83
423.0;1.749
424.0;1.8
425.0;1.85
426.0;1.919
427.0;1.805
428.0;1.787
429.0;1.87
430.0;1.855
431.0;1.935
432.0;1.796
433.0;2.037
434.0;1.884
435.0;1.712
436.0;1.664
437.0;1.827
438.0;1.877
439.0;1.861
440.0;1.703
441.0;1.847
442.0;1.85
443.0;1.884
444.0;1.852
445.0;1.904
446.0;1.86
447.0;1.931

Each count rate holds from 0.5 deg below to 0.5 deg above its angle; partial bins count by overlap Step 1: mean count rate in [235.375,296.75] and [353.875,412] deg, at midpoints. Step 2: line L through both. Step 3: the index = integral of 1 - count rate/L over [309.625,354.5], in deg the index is 6.3 deg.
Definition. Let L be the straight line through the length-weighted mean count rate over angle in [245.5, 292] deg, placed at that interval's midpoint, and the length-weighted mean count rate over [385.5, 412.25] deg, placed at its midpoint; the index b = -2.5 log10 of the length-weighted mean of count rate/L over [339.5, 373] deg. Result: 0.265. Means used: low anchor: 1.81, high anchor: 1.85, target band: 1.44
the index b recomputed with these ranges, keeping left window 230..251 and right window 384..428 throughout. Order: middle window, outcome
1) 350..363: 0.33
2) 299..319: 0.01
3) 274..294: -0.02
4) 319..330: 0.02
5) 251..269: -0.02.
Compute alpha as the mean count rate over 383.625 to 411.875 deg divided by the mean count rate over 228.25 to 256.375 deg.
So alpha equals 1.06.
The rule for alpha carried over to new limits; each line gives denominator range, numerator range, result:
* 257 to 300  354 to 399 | 0.99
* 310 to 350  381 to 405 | 1.15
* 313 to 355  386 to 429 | 1.20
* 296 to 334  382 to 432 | 1.04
